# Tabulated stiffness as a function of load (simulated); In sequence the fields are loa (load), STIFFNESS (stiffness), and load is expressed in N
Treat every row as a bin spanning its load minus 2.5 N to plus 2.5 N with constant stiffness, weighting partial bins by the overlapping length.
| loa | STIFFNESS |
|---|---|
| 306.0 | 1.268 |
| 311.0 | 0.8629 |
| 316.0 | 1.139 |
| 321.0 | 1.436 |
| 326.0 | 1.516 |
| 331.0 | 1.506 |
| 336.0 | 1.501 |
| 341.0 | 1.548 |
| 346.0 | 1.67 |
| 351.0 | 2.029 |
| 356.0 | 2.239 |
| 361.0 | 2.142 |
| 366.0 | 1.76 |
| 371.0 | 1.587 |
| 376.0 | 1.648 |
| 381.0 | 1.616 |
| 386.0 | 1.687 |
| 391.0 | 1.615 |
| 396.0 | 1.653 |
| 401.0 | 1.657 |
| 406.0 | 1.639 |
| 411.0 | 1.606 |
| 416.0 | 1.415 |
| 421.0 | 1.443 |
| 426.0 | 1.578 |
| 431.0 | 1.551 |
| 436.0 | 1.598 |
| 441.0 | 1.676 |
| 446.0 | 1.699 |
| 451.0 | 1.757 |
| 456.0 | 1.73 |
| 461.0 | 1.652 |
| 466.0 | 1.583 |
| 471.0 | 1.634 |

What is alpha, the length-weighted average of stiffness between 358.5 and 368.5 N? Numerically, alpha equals 1.95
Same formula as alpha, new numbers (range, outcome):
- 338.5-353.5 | 1.75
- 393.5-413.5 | 1.64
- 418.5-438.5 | 1.54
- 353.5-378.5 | 1.88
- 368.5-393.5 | 1.63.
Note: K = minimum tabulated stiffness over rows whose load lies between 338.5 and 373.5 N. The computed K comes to 1.548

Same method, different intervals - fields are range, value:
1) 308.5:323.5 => 0.8629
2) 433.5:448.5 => 1.598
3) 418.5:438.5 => 1.443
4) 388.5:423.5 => 1.415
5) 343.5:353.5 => 1.67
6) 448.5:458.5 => 1.73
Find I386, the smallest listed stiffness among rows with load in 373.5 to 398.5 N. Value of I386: 1.615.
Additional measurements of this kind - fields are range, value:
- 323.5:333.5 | 1.506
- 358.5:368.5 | 1.76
